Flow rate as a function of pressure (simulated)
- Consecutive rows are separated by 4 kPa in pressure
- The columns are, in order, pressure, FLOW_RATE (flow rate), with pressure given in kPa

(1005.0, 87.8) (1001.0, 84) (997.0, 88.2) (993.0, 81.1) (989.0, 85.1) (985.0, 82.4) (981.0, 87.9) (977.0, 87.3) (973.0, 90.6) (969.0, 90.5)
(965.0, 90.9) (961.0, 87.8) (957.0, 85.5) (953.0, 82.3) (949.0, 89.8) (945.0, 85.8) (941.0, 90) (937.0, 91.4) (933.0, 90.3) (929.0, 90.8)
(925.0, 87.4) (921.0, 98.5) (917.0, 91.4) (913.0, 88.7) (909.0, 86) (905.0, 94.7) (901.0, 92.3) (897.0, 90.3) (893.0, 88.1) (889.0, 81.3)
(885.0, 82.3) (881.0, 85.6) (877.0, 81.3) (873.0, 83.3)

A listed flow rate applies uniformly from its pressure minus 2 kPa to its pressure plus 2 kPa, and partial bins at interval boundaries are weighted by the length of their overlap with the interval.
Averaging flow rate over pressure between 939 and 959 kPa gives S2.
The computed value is 86.7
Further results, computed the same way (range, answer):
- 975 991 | 85.7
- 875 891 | 82.6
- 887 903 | 88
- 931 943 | 90.6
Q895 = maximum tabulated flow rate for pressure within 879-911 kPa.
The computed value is 94.7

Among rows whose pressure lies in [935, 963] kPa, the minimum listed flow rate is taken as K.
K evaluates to 82.3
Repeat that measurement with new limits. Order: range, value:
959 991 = 82.4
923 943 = 87.4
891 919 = 86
